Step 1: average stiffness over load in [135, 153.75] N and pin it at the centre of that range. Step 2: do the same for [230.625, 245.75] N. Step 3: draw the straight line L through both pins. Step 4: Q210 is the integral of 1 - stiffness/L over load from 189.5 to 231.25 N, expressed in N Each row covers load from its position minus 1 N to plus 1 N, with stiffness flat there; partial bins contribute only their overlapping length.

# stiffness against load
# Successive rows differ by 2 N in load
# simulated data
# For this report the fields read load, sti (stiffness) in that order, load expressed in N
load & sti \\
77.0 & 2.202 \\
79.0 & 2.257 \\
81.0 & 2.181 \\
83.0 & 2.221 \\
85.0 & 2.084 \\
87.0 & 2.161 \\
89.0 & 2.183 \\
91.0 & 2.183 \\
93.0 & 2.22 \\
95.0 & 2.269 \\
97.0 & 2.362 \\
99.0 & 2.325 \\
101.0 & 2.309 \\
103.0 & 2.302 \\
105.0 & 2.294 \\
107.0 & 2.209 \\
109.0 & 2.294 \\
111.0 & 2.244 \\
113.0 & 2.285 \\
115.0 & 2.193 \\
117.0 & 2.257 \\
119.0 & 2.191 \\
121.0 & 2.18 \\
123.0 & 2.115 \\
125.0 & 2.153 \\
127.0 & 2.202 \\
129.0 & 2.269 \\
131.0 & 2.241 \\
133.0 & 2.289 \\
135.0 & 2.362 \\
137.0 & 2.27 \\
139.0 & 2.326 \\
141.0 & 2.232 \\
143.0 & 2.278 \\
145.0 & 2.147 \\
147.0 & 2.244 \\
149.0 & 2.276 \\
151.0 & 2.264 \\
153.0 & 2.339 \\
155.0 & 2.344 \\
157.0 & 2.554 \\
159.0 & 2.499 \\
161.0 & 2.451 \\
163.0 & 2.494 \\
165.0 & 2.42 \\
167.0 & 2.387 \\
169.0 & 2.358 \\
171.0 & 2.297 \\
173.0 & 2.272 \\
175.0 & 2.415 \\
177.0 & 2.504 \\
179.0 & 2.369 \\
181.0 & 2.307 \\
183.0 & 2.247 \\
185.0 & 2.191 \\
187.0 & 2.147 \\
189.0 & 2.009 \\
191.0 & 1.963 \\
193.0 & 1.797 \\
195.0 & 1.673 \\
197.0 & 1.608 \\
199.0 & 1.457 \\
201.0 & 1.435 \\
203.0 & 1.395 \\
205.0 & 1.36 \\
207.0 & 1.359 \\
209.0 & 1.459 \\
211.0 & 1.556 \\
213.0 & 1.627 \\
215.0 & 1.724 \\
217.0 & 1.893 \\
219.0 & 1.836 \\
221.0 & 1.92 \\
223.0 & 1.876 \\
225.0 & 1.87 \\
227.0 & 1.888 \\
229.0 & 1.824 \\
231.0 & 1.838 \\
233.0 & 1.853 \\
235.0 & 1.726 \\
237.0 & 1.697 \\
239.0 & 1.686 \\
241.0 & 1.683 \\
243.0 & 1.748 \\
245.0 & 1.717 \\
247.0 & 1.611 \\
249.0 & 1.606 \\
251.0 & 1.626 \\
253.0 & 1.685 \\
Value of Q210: 4.5 N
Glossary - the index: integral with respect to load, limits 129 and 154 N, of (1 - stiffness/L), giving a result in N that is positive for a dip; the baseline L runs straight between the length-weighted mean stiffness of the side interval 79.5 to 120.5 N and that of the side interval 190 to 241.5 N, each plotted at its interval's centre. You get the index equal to -2.8 N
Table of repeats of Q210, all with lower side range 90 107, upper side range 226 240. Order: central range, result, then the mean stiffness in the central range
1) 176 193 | -1.96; 2.19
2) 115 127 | 0.08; 2.18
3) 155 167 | -2.42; 2.46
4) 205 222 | 1.86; 1.65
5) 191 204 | 2.21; 1.59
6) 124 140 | -0.80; 2.26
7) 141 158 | -1.70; 2.3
